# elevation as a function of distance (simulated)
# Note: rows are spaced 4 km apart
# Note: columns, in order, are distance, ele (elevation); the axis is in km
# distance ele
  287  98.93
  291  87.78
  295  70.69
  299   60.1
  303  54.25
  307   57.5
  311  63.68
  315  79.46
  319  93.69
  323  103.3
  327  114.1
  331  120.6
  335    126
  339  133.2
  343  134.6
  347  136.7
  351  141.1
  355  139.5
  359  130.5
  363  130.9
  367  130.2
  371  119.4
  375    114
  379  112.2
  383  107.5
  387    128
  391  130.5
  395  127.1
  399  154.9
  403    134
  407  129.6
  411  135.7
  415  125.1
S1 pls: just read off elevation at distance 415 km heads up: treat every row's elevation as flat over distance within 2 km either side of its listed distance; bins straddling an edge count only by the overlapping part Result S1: 125.1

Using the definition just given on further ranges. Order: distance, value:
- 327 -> 114.1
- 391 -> 130.5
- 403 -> 134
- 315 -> 79.46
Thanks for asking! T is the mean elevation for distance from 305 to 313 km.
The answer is 60.6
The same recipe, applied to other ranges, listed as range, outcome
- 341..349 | 136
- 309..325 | 85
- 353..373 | 130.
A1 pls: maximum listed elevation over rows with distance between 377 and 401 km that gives 154.9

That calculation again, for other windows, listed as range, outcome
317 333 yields 120.6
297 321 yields 93.69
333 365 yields 141.1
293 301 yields 70.69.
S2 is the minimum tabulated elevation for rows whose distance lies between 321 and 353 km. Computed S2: 103.3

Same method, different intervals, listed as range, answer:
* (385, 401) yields 127.1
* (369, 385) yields 107.5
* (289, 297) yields 70.69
